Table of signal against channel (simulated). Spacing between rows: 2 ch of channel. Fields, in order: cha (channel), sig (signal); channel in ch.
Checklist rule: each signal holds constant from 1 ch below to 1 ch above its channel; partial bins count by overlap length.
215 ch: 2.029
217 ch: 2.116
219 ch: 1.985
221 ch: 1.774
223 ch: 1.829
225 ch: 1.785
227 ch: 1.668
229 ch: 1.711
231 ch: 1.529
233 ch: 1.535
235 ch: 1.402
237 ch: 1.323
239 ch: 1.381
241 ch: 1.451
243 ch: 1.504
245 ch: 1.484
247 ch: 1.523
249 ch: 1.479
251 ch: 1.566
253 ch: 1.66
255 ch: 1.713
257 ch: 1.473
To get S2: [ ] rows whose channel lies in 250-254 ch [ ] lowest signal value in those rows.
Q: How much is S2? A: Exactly 1.566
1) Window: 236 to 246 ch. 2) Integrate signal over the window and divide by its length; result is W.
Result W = 1.43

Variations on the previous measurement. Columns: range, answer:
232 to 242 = 1.42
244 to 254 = 1.54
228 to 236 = 1.54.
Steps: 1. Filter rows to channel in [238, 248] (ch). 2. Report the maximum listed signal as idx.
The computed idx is 1.523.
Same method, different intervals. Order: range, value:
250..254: 1.66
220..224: 1.829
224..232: 1.785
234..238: 1.402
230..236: 1.535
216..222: 2.116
